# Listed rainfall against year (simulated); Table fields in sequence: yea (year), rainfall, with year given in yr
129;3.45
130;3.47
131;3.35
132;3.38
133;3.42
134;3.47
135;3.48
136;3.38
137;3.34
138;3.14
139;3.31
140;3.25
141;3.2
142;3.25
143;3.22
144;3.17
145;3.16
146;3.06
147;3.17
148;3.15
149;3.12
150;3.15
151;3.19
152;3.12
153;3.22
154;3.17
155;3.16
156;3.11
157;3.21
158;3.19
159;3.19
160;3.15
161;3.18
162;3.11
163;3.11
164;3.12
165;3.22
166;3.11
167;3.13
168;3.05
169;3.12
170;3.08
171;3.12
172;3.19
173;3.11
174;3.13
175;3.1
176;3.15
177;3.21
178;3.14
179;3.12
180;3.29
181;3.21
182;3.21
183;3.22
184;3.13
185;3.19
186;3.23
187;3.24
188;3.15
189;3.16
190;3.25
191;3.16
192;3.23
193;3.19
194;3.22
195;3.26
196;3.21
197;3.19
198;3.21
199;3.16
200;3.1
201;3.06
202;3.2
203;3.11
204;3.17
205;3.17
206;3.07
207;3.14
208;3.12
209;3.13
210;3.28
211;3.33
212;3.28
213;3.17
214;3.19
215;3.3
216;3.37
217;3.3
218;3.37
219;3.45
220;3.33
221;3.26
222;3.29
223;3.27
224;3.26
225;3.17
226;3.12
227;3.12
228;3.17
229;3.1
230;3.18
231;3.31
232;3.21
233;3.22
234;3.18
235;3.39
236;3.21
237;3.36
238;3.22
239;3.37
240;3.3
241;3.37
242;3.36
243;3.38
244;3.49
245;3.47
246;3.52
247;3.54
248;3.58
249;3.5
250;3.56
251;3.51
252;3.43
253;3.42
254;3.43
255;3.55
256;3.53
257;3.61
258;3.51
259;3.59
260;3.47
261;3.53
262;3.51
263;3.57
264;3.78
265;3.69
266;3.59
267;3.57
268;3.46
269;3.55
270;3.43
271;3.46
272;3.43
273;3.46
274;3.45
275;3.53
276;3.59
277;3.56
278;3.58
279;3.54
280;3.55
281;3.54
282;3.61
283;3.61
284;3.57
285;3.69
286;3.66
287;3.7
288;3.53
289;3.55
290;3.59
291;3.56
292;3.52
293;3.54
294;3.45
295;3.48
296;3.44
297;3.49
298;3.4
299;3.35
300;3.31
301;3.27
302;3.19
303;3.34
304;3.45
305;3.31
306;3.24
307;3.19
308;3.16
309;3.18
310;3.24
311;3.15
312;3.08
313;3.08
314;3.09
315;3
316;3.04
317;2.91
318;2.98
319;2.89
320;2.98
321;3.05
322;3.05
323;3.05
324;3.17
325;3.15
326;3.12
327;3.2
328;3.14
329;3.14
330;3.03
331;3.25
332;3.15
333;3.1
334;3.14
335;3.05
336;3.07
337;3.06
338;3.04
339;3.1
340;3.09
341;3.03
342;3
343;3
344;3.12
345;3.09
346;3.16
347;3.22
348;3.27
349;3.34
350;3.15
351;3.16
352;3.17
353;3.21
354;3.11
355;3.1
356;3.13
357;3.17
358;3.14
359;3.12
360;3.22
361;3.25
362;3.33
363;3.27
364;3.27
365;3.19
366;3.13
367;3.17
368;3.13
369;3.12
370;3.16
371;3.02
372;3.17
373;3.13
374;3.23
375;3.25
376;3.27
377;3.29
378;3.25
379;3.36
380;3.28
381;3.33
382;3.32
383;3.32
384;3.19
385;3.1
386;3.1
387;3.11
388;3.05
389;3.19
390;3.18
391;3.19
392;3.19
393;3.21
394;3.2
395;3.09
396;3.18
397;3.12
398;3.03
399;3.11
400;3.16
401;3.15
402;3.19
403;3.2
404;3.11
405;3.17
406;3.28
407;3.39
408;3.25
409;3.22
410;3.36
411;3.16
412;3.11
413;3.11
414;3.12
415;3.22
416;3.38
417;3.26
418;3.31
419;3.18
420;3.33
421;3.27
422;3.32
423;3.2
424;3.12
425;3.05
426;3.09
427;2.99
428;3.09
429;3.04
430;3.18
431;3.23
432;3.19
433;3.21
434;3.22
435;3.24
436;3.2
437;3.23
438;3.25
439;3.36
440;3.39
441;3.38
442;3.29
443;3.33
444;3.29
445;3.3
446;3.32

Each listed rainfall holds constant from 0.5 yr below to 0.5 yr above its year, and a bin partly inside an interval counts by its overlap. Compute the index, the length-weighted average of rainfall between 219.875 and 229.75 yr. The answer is 3.2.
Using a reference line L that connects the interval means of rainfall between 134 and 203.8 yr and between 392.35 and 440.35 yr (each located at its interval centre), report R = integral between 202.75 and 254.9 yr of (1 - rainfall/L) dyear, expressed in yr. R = -1.92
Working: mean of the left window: 3.18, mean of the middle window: 3.3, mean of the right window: 3.2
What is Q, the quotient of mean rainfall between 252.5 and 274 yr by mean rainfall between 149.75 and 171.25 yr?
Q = 1.12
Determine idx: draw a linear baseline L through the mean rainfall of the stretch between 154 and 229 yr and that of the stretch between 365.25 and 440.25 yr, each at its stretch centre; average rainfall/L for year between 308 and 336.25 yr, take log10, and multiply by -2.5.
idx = 0.04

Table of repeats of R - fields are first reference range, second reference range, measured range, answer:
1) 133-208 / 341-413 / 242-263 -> -2.1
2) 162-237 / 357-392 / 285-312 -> -1.7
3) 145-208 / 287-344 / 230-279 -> -4.3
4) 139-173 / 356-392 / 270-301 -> -3.3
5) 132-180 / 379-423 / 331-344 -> 0.5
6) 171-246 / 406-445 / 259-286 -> -2.7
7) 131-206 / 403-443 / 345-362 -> 0.1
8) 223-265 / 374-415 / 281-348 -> 1.3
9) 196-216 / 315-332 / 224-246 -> -0.8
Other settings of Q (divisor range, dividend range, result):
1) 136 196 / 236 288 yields 1.11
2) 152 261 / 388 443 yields 0.98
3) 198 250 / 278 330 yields 1.01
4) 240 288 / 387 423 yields 0.91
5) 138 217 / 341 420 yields 1.00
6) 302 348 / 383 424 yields 1.02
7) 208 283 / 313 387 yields 0.92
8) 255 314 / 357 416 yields 0.92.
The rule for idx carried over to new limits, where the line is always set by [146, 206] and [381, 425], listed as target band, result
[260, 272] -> -0.121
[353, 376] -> 0.005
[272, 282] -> -0.115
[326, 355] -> 0.021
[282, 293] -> -0.134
